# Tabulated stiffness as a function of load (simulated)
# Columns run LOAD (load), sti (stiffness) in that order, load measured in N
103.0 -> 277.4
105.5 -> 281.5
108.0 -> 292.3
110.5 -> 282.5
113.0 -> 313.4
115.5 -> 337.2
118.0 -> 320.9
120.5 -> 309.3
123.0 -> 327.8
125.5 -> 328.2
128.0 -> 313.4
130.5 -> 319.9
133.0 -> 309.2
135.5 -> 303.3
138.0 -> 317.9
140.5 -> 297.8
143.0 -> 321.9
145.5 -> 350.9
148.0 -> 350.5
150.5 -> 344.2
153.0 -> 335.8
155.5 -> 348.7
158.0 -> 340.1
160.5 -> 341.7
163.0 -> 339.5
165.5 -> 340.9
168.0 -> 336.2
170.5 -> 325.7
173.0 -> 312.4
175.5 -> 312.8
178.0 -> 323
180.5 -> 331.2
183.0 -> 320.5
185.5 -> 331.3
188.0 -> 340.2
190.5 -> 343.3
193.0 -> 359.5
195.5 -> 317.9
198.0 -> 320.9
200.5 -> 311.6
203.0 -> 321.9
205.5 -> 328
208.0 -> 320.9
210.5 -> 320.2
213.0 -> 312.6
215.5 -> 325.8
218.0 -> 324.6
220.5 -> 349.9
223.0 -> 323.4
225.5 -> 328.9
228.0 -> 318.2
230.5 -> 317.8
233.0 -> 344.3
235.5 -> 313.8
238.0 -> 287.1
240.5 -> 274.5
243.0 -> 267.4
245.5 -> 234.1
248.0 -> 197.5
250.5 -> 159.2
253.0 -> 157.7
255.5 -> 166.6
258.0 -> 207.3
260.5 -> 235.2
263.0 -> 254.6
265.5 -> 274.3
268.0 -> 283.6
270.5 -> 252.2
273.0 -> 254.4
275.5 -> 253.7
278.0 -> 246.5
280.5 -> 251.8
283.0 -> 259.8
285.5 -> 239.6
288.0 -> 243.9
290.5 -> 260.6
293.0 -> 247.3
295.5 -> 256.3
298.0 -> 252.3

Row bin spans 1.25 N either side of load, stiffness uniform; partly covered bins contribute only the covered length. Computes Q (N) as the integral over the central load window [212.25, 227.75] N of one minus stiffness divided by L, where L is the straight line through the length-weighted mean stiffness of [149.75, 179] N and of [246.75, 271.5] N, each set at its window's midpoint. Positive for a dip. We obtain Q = -3.6 N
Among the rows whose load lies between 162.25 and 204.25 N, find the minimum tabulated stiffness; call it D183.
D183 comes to 311.6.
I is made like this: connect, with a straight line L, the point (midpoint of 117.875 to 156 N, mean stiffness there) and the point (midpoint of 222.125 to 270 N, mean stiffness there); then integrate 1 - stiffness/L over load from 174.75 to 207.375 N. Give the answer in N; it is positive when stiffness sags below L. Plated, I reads -4.0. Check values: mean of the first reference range 325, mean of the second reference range 260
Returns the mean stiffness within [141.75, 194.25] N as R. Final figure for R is 336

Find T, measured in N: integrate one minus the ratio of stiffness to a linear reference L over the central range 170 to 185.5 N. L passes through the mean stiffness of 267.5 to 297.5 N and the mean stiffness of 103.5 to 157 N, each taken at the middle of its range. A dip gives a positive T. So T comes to -1.2 N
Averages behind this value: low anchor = 319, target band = 322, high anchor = 253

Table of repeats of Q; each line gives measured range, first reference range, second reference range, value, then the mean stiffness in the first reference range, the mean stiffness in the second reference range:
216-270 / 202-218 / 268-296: 4.3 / 322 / 253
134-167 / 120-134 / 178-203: -1.1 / 319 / 330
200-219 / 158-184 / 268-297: -1.2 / 329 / 253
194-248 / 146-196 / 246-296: -4.7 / 335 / 235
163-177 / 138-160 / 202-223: 0.2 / 335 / 325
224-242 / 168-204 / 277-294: -1.3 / 327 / 250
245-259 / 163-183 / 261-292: 4.5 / 327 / 256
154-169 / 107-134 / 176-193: -0.7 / 314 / 333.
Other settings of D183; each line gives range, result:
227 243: 267.4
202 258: 157.7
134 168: 297.8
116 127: 309.3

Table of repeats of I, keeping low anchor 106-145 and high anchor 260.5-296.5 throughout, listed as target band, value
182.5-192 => -1.51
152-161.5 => -1.28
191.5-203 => -1.66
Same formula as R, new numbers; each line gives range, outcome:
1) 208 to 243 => 317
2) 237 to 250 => 246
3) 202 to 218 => 322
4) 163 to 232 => 327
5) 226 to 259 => 252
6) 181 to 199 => 333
